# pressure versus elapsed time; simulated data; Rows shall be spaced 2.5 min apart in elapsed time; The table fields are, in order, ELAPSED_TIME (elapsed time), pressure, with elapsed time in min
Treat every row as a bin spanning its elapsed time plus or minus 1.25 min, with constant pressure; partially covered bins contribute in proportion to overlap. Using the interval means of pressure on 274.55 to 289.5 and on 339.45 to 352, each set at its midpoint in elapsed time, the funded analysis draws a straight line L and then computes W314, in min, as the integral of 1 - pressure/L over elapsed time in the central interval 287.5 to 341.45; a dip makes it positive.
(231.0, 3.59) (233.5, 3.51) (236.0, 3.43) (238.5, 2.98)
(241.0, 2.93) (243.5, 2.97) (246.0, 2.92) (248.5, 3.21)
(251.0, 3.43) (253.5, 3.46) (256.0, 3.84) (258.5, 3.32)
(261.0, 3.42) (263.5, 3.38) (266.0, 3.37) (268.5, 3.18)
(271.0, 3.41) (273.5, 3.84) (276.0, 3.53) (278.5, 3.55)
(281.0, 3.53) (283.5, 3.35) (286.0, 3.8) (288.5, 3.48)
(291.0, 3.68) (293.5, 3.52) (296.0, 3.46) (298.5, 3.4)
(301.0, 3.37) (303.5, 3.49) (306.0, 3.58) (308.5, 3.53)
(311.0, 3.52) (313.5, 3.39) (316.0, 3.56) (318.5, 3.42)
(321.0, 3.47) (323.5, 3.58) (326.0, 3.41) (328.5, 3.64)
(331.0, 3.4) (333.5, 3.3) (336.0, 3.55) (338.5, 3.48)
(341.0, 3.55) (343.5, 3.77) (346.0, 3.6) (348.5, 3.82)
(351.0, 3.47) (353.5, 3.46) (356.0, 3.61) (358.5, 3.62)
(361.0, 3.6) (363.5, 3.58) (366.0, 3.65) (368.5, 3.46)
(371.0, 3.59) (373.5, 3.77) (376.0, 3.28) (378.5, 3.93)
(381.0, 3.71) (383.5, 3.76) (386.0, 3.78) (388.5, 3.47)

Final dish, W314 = 1.6 min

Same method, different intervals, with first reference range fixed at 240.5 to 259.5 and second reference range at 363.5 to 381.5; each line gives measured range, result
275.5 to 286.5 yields -0.58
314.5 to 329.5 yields -0.14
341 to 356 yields -0.27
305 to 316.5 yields -0.22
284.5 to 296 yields -0.71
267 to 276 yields -0.40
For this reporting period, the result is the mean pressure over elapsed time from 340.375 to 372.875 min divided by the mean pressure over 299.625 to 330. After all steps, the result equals 1.03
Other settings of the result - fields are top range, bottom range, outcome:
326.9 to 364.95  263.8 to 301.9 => 1.02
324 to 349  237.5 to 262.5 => 1.09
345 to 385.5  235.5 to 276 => 1.09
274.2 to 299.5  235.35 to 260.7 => 1.09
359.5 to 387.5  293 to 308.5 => 1.05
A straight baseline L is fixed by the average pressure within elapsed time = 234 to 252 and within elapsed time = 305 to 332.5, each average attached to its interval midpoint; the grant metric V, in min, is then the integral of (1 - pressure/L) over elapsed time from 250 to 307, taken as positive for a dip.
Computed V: -3.3 min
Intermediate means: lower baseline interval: 3.14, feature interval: 3.5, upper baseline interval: 3.5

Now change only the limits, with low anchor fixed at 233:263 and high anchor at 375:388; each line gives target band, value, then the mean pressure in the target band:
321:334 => 0.2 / 3.48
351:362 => 0.2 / 3.56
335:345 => -0.1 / 3.59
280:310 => -0.8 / 3.52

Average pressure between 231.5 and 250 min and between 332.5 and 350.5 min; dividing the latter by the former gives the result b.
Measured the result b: 1.1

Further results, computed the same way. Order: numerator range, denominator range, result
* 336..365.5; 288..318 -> 1.03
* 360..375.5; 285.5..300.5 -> 1.02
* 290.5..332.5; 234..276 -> 1.05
